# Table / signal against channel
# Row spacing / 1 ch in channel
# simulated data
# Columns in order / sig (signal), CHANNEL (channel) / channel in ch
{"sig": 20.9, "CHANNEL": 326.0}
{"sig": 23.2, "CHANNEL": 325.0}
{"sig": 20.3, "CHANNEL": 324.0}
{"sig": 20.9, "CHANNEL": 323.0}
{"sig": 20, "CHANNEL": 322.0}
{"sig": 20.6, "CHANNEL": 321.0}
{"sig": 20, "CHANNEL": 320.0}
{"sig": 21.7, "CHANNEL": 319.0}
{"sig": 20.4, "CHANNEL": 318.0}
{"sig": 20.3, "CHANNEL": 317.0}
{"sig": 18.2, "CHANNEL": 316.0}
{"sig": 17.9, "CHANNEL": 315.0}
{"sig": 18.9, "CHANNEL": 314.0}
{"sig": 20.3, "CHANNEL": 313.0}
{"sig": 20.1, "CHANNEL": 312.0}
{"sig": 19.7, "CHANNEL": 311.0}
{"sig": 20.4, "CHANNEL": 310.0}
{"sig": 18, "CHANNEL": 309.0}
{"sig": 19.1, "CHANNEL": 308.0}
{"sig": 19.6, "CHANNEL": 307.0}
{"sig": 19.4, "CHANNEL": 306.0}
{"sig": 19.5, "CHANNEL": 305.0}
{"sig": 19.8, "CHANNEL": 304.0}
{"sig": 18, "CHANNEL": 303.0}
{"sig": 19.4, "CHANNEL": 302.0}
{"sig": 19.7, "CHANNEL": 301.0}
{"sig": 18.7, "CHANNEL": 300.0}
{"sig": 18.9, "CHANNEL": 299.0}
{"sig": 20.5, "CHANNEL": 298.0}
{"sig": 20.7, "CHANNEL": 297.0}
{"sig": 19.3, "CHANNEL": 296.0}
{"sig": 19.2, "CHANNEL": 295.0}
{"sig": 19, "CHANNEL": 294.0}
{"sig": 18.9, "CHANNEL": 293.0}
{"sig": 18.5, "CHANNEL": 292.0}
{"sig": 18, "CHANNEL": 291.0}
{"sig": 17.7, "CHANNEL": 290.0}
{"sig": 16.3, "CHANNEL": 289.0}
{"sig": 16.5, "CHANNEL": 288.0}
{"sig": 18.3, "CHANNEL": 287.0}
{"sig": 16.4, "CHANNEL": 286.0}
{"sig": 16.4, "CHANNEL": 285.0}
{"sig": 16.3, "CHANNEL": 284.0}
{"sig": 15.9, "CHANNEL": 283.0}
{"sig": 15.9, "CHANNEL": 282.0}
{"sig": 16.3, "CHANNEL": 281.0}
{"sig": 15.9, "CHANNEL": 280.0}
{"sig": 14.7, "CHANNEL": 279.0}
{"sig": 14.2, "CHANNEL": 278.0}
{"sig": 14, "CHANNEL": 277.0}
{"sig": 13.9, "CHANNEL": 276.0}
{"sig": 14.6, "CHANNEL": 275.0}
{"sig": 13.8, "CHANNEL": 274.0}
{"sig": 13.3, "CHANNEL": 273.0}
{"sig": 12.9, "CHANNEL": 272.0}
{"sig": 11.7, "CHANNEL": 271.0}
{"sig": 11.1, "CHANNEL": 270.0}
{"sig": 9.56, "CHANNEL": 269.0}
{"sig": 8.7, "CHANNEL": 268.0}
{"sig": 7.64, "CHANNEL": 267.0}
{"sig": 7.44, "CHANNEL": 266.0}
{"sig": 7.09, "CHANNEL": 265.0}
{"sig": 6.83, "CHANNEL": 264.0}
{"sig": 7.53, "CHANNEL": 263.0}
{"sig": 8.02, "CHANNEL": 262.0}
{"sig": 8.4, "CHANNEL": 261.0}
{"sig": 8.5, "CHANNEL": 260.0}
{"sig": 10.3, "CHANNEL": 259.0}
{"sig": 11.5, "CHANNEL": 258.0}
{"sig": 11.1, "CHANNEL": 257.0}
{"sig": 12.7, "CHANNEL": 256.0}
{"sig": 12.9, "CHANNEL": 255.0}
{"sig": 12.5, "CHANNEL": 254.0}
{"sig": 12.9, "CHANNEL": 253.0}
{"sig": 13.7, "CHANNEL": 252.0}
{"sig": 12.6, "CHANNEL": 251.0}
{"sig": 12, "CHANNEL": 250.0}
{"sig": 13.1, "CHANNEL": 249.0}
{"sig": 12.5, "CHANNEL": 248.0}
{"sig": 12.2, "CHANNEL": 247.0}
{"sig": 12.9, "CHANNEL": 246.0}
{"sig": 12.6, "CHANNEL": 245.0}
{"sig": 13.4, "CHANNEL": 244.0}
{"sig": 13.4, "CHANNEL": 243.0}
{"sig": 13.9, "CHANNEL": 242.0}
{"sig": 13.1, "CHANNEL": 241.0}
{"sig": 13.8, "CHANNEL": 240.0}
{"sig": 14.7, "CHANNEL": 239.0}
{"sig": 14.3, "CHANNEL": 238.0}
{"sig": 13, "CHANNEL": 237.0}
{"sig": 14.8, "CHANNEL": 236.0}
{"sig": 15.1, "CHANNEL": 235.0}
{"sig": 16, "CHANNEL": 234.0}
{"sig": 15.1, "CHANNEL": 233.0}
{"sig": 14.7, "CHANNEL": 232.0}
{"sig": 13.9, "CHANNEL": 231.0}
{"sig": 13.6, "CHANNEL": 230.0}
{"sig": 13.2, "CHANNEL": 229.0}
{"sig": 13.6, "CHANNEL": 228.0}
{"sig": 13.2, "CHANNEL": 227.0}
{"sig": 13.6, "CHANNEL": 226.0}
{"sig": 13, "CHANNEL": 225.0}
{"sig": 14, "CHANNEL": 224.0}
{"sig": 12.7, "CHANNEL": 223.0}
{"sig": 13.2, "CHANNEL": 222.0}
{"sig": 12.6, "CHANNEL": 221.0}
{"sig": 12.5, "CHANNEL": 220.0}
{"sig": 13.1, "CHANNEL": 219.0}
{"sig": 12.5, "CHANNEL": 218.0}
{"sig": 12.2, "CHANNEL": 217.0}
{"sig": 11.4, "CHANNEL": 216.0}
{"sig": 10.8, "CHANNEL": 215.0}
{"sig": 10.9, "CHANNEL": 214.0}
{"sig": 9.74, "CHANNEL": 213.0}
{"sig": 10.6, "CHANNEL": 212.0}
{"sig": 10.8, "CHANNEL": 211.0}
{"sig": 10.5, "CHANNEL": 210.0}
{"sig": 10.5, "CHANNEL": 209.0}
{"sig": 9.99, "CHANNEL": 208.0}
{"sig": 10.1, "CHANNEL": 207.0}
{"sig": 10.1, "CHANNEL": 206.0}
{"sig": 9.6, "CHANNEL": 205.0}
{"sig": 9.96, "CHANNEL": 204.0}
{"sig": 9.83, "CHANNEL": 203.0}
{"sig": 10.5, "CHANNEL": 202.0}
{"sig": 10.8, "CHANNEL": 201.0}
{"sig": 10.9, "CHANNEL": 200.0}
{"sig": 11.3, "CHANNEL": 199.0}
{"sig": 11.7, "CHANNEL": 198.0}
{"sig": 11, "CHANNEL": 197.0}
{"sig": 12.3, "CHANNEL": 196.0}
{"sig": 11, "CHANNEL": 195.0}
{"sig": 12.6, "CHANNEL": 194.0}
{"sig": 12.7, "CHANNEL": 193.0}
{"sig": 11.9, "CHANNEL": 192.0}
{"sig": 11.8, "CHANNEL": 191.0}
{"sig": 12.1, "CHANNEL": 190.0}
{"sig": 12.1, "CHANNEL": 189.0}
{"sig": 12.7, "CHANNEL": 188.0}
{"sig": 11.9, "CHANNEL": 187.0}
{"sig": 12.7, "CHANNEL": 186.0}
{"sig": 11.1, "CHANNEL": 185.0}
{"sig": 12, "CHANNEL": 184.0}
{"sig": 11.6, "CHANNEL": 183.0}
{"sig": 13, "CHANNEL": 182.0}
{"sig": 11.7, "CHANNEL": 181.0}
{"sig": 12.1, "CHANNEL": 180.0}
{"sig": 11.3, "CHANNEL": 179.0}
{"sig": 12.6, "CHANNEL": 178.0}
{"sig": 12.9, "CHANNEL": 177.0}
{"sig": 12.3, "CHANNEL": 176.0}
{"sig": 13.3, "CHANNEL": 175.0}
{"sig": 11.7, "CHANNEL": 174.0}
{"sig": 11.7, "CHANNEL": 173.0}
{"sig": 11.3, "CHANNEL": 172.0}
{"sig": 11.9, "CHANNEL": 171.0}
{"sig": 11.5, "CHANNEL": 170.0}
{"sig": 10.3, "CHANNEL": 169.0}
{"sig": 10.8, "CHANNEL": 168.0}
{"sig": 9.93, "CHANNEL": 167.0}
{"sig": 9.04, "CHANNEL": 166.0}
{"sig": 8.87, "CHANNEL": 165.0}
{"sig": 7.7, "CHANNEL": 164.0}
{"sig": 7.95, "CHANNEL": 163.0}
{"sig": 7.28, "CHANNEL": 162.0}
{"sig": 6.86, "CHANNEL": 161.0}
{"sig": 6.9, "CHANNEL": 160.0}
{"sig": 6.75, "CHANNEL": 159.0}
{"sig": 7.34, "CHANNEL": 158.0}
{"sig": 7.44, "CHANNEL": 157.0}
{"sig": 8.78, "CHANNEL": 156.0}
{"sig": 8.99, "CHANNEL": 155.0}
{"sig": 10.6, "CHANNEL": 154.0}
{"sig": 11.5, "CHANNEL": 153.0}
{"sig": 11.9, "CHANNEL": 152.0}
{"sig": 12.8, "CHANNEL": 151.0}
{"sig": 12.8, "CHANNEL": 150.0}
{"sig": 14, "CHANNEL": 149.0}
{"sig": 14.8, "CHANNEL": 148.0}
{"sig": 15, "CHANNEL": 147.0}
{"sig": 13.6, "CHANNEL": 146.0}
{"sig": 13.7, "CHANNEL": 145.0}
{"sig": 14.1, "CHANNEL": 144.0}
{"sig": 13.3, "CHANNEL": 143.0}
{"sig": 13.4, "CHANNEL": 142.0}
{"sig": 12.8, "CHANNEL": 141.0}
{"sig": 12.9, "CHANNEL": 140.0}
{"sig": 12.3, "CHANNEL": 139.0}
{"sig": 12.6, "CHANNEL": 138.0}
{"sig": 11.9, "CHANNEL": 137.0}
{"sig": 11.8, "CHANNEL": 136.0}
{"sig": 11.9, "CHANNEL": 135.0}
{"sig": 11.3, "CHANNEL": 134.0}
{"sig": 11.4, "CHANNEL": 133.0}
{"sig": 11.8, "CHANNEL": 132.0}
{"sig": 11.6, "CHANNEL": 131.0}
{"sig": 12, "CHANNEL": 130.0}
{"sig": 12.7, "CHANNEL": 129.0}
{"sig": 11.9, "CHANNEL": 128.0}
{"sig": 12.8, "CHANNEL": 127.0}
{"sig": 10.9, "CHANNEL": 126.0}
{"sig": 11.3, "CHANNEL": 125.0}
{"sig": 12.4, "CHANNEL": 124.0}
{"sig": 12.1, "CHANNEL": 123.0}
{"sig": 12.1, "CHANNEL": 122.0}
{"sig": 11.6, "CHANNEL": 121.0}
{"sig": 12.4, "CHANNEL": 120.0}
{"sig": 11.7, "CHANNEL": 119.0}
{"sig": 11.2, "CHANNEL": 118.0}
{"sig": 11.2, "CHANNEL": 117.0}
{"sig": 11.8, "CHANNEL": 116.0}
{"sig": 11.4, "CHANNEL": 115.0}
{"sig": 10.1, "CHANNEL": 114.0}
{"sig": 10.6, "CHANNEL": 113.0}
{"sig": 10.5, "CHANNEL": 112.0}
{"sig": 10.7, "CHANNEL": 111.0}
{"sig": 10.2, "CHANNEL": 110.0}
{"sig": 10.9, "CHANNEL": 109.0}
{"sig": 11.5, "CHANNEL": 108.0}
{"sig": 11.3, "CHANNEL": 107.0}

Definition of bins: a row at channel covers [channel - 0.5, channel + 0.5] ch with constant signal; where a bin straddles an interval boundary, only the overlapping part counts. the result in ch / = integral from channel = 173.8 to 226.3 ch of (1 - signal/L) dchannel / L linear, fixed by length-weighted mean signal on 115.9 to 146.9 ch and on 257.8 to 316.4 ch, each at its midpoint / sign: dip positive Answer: 7.72 ch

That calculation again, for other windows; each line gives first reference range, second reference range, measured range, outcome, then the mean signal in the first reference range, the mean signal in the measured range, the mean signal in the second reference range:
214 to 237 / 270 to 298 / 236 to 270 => 7.4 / 13.3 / 11.4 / 16.2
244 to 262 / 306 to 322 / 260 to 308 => 2.8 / 11.8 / 15.2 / 19.7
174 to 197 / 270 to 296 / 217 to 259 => 2.7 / 12.1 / 13.2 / 15.9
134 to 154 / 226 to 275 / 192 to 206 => 1.6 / 12.9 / 11.1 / 12.1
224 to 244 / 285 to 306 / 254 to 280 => 8.7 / 14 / 11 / 18.6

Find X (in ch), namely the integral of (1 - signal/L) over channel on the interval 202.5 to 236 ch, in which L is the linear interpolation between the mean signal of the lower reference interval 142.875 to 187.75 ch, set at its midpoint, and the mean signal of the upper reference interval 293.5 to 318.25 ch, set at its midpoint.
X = 4.9 ch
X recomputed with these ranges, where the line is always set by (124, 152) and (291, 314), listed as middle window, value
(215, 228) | 2.6 ch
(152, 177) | 7.3 ch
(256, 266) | 4.9 ch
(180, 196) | 2.8 ch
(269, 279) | 2.8 ch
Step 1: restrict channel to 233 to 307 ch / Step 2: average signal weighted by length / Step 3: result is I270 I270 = 14.3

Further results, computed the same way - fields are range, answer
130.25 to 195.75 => 11.4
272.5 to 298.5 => 16.7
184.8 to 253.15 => 12.4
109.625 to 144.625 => 11.9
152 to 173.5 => 9.27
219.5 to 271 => 12.2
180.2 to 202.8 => 11.8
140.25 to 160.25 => 11.6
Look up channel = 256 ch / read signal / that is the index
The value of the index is 12.7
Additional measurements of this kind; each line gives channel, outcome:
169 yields 10.3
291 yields 18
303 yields 18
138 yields 12.6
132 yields 11.8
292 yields 18.5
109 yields 10.9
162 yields 7.28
